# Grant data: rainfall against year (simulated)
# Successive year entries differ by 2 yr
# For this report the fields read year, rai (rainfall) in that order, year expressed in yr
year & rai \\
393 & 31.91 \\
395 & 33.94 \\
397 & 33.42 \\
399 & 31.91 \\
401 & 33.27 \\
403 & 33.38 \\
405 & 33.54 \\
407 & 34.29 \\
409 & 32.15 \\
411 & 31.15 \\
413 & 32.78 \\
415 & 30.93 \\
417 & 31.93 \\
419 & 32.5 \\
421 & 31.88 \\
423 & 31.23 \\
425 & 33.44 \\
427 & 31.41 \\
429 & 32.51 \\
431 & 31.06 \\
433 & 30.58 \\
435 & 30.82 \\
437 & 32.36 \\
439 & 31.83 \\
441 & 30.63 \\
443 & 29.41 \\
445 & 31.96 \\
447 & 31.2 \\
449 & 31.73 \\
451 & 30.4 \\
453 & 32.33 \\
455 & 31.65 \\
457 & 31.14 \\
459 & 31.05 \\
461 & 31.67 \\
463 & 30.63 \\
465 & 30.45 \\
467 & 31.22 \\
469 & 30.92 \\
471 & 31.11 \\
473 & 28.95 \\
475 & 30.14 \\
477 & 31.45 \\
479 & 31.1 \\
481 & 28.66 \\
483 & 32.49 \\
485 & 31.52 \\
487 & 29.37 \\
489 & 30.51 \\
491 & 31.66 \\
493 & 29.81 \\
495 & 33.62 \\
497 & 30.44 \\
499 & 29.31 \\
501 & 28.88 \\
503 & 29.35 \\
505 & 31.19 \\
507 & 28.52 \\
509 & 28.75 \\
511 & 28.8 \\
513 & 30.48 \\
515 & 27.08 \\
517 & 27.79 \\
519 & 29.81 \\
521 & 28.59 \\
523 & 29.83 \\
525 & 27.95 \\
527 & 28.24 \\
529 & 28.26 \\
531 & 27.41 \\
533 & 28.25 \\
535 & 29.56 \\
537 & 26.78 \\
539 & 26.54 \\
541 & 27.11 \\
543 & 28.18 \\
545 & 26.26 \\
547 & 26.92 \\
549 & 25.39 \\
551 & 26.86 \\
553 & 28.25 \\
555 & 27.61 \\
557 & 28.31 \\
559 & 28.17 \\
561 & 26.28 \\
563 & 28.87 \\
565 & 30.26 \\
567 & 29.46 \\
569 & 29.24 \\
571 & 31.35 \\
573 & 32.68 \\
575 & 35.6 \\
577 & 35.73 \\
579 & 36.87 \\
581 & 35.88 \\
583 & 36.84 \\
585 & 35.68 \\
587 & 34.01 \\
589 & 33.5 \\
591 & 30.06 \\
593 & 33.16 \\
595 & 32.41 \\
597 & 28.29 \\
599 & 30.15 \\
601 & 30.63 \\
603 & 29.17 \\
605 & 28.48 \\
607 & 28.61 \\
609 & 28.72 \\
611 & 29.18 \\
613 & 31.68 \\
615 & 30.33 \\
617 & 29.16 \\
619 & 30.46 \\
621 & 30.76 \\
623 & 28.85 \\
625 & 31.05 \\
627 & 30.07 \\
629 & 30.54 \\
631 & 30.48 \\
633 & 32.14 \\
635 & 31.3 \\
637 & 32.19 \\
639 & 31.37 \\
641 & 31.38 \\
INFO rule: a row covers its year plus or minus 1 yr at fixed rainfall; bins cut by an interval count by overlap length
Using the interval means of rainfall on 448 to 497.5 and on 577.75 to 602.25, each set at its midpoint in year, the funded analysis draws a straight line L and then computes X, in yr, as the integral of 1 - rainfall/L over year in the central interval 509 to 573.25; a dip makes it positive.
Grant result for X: 7.8 yr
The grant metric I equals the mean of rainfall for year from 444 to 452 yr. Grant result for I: 31.3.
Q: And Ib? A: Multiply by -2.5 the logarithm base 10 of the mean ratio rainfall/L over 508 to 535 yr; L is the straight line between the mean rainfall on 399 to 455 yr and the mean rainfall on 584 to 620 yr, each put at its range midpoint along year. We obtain 0.097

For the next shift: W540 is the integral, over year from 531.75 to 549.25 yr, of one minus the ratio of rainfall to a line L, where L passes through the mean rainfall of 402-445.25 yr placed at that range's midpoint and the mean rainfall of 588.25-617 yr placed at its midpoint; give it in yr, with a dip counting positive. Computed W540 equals 2.0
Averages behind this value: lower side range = 31.9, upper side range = 30.2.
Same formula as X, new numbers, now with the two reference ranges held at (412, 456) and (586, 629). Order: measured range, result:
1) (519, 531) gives 0.9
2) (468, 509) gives 1.1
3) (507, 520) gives 1.0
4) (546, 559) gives 1.5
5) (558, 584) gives -1.2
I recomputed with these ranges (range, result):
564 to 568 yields 29.9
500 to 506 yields 29.8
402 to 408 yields 33.7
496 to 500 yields 29.9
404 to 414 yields 32.8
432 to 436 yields 30.7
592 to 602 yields 30.9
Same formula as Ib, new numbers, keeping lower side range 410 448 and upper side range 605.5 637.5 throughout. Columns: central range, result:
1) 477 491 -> 0.016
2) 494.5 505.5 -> 0.028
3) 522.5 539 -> 0.101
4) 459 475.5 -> 0.022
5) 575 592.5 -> -0.142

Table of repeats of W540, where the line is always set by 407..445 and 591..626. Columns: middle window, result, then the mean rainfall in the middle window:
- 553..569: 1.06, 28.5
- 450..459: 0.02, 31.3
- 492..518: 1.21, 29.5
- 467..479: 0.24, 30.6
